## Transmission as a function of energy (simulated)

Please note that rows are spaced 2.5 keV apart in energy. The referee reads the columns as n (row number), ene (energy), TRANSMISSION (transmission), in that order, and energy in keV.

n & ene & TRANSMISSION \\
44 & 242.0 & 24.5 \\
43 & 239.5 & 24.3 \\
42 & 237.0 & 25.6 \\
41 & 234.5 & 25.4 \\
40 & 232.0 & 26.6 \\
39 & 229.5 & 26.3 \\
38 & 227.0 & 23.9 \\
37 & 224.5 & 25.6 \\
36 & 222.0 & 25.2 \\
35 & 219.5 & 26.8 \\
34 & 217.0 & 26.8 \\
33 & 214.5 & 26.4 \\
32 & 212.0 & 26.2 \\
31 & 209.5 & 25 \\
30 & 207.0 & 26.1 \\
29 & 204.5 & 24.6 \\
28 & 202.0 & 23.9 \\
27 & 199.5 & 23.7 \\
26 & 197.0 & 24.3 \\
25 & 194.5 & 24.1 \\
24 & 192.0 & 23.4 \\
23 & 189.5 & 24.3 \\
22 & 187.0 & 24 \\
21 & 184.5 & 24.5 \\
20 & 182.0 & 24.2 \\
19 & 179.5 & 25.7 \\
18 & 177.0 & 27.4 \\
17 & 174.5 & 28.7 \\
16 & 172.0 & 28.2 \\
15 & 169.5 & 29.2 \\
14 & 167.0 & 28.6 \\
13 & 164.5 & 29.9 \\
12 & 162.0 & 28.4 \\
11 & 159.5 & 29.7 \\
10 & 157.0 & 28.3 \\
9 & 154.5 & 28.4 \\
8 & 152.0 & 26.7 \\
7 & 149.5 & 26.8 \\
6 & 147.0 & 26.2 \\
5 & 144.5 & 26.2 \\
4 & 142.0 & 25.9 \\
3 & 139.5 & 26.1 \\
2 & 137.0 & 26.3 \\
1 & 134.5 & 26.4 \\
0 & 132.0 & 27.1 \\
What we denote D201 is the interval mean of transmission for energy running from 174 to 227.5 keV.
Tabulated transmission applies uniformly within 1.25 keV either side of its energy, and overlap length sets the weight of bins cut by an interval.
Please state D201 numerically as 25.2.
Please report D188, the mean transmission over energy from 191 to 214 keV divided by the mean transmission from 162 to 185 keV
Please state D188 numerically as 0.90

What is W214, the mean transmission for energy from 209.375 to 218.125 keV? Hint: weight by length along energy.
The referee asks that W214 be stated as 26.2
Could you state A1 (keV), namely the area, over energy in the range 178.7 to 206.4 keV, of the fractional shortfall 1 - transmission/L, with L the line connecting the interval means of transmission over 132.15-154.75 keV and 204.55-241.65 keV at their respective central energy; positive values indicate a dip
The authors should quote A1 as 1.8 keV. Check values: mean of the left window 26.5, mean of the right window 25.7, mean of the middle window 24.3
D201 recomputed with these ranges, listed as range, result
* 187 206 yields 24.1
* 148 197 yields 26.8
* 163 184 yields 27.6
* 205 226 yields 25.9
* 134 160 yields 26.9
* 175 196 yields 24.8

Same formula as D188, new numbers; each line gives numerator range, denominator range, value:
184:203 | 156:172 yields 0.83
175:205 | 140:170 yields 0.89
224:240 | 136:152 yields 0.97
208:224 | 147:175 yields 0.92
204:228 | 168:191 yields 0.98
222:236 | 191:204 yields 1.07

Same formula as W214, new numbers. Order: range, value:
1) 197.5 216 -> 25.1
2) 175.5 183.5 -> 25.8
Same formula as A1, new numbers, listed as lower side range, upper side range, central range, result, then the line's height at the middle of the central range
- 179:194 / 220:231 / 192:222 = -0.4 keV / 24.9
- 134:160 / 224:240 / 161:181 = -1.3 keV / 26.5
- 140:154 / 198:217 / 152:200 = -1.4 keV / 25.9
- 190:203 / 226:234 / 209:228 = -0.6 keV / 25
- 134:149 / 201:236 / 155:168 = -1.4 keV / 26.1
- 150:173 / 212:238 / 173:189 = 1.2 keV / 27.7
